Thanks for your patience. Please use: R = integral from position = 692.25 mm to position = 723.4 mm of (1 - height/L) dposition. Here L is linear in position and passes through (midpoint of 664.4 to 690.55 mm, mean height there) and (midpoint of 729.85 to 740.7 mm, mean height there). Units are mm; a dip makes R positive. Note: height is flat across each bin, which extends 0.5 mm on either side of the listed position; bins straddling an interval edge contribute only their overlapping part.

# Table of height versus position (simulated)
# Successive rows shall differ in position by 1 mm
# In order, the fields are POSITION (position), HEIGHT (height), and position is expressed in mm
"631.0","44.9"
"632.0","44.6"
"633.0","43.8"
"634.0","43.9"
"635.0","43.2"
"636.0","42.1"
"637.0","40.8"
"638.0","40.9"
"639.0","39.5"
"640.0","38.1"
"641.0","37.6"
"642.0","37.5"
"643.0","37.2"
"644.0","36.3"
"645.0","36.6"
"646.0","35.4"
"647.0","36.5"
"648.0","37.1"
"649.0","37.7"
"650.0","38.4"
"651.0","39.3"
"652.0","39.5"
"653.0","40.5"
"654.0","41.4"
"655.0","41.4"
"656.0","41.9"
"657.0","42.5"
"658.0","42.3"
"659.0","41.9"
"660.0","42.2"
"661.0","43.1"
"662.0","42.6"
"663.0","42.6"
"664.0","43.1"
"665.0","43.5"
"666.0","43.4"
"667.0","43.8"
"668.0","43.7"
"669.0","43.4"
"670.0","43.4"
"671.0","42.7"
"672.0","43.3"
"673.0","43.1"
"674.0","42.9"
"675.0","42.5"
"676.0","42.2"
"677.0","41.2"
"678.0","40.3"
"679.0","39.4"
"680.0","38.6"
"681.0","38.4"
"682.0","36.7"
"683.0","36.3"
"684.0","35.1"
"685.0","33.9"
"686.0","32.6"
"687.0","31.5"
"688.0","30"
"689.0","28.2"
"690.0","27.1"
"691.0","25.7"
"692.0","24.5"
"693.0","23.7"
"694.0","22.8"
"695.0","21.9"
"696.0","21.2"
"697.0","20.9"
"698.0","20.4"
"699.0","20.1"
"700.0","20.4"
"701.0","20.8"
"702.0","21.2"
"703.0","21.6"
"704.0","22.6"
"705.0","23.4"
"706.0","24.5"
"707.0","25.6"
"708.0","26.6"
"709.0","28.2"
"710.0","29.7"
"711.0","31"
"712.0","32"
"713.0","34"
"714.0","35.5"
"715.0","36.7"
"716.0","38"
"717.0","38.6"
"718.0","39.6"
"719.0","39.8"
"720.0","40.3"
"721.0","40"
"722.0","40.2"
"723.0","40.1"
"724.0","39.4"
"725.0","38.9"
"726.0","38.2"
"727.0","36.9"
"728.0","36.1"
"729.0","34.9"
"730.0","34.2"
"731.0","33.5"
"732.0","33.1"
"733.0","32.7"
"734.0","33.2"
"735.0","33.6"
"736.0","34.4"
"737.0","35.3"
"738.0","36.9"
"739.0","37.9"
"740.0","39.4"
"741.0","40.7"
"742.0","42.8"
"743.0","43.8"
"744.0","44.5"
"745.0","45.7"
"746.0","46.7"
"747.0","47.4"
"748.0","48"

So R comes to 6.5 mm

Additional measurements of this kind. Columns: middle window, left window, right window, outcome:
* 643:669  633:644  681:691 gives -2.48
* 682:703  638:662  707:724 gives 6.17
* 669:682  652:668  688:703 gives -2.89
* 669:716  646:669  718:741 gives 9.66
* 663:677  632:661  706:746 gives -1.49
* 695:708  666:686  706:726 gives 5.27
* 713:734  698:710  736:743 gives -3.73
